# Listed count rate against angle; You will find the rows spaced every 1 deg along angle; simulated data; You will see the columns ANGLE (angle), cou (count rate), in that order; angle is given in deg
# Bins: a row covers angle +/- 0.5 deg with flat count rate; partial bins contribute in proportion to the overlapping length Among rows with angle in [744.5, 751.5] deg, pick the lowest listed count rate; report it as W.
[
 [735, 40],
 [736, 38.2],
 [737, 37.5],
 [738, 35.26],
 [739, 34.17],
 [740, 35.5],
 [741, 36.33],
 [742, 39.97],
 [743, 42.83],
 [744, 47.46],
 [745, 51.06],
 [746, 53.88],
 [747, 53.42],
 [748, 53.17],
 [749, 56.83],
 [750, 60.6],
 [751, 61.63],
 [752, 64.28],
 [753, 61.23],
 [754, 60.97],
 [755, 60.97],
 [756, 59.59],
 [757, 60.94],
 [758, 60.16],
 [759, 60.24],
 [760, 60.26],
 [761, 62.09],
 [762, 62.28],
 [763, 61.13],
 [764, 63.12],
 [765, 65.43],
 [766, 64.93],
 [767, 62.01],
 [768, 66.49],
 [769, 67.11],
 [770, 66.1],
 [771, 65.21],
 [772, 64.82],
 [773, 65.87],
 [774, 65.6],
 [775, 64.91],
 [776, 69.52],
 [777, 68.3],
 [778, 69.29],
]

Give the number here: 51.06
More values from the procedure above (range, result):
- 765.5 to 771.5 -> 62.01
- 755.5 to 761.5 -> 59.59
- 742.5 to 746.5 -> 42.83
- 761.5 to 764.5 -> 61.13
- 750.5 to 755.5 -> 60.97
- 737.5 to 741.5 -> 34.17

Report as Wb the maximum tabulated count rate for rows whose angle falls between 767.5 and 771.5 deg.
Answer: 67.11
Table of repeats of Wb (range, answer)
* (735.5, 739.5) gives 38.2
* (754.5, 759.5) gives 60.97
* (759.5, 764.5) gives 63.12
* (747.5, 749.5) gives 56.83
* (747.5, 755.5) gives 64.28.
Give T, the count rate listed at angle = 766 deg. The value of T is 64.93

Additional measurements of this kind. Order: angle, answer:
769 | 67.11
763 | 61.13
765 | 65.43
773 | 65.87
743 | 42.83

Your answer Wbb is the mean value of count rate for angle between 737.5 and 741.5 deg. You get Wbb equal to 35.3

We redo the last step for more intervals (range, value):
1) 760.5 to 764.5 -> 62.2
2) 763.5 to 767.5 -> 63.9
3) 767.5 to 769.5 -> 66.8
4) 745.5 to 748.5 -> 53.5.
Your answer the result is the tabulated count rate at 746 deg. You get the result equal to 53.88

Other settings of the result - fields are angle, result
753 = 61.23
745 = 51.06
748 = 53.17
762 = 62.28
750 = 60.6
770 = 66.1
